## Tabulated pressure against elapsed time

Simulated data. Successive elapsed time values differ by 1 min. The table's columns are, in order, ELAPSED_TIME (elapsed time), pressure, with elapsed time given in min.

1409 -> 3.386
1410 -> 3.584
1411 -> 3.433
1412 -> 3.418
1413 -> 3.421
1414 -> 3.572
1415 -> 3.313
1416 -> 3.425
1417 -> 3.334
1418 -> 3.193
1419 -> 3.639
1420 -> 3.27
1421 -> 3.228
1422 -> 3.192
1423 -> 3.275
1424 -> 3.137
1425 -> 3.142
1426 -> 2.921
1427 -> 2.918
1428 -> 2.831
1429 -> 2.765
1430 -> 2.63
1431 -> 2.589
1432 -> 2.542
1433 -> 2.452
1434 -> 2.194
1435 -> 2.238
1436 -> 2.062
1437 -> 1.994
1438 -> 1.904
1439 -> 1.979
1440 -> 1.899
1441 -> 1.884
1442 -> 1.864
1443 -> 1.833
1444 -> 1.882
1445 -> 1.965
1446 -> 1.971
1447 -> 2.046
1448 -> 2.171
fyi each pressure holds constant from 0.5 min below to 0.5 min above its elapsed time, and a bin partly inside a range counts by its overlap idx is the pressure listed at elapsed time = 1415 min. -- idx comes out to 3.313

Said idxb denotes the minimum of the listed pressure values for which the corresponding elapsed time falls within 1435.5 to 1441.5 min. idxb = 1.884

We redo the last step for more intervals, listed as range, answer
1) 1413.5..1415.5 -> 3.313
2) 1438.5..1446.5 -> 1.833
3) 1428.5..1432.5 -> 2.542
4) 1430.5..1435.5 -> 2.194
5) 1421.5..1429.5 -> 2.765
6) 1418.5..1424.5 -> 3.137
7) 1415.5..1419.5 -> 3.193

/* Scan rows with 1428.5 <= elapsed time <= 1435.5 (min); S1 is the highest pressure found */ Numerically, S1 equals 2.765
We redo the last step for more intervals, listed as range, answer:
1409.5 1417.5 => 3.584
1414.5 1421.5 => 3.639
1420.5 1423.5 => 3.275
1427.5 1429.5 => 2.831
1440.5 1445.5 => 1.965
